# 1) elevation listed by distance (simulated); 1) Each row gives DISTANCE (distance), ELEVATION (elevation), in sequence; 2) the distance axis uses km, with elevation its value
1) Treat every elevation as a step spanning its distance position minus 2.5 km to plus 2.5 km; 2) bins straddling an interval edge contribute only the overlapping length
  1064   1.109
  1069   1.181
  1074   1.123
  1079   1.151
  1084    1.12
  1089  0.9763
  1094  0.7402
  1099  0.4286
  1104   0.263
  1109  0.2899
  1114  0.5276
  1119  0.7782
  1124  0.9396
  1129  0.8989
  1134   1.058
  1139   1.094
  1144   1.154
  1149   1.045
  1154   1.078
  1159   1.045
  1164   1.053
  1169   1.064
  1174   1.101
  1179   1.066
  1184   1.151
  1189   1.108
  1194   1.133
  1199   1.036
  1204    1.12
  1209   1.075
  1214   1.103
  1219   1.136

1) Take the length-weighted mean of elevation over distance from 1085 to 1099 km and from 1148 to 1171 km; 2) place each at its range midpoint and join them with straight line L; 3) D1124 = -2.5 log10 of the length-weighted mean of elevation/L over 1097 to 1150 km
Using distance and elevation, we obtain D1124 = 0.23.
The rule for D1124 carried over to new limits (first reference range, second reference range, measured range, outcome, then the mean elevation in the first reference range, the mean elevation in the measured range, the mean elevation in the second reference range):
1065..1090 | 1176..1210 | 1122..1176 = 0.06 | 1.12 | 1.05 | 1.1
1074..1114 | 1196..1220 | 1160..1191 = -0.11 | 0.724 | 1.09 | 1.09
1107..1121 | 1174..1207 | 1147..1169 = -0.23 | 0.532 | 1.06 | 1.1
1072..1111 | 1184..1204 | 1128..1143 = -0.15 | 0.763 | 1.04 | 1.1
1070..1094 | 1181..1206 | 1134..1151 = -0.01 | 1.06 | 1.09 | 1.11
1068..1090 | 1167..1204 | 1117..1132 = 0.25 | 1.11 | 0.882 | 1.1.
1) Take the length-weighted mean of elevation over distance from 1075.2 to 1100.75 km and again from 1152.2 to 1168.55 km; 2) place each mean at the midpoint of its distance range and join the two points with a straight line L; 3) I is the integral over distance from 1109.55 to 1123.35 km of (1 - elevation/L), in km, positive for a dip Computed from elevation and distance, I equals 4.7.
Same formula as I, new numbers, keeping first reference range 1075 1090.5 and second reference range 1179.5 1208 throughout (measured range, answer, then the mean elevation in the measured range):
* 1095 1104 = 5.4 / 0.435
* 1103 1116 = 8.7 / 0.365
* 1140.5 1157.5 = 0.2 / 1.09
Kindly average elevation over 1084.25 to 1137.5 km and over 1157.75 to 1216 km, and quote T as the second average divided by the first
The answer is 1.52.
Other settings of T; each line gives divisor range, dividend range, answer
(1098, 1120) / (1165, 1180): 2.46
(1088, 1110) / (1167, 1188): 2.08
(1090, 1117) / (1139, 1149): 2.29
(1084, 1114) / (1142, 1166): 1.83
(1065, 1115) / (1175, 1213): 1.38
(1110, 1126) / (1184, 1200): 1.58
